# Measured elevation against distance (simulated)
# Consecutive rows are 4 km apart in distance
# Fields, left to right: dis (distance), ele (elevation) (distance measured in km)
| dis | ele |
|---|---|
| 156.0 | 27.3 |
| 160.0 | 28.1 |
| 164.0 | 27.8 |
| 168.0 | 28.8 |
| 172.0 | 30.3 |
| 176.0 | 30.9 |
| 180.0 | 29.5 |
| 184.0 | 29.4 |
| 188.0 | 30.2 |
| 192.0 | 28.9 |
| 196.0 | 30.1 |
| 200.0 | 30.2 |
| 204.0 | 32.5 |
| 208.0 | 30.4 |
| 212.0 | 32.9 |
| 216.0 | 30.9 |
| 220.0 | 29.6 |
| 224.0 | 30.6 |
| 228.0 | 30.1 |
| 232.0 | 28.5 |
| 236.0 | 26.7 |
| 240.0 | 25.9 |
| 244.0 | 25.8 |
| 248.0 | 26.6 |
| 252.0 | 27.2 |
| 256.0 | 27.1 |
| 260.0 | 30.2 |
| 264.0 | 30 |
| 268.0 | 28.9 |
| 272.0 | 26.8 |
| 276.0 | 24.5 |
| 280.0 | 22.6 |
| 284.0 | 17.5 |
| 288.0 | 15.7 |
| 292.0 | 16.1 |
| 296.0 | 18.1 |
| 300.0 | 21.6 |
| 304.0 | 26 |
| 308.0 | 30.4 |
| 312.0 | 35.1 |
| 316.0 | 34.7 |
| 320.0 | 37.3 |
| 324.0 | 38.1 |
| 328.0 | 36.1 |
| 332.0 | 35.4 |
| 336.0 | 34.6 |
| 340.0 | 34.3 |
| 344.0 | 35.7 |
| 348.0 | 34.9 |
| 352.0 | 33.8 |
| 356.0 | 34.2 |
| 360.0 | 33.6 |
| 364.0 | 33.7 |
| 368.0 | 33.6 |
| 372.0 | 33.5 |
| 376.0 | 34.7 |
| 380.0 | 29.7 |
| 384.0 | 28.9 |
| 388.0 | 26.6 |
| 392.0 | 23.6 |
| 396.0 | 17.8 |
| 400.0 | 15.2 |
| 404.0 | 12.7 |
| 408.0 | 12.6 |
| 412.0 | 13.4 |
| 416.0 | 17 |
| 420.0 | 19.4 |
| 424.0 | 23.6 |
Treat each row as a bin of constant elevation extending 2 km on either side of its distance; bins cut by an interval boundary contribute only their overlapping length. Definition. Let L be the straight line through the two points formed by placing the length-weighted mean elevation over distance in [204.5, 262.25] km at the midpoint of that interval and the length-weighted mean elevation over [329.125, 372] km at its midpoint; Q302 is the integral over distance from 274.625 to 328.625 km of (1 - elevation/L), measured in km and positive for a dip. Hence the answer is 9.6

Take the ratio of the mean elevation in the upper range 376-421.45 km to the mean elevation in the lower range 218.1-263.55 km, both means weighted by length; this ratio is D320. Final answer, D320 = 0.73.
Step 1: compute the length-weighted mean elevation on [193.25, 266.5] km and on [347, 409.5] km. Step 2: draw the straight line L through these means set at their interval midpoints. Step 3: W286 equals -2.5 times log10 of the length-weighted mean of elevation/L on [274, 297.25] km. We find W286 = 0.44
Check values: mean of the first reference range 29.2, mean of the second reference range 27.4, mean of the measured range 19.1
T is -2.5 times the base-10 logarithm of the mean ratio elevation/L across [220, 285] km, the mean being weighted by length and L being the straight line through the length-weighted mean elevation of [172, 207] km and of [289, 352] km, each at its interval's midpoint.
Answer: 0.135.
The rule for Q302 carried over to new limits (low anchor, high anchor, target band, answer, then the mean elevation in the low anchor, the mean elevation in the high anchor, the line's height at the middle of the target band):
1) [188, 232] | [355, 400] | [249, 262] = 0.9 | 30.5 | 29.2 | 30.2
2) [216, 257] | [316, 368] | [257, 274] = 0.6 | 28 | 35.1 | 29.9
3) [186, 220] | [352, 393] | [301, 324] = -1.1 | 30.7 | 31.5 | 31.2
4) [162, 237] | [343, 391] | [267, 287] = 5.0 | 30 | 32.5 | 31.1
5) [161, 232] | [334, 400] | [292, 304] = 4.1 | 30.1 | 31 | 30.6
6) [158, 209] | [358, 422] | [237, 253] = 1.0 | 29.8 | 24.1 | 28.1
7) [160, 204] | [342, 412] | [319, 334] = -4.6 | 29.7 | 27.5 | 28.1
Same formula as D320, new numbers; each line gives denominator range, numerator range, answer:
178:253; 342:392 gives 1.11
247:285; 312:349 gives 1.35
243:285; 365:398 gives 1.09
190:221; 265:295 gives 0.71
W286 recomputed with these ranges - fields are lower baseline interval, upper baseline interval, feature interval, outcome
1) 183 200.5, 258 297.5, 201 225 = -0.11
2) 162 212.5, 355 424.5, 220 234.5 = -0.02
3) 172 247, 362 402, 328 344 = -0.24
